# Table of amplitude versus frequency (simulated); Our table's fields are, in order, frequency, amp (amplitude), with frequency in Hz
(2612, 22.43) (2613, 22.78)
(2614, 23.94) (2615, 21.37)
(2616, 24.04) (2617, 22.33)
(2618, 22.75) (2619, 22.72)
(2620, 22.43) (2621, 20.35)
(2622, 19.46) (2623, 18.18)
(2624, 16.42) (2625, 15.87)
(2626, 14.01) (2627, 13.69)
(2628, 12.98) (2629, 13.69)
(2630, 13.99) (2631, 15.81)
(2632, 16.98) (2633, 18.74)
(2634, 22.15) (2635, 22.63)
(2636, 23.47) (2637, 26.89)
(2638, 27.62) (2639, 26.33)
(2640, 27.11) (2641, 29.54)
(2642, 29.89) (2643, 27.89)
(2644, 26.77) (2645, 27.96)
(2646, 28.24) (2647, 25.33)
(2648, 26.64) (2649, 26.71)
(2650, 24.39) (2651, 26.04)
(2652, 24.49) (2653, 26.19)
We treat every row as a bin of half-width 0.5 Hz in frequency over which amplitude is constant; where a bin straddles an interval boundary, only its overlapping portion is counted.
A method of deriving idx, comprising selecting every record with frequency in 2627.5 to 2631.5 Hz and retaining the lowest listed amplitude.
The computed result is 12.98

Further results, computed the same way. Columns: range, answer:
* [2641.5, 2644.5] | 26.77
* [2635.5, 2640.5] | 23.47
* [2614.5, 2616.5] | 21.37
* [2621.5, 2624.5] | 16.42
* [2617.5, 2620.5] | 22.43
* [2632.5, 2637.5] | 18.74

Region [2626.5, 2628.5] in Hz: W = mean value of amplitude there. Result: 13.3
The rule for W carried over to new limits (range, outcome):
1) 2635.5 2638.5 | 26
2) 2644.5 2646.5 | 28.1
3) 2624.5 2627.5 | 14.5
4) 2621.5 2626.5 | 16.8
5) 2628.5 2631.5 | 14.5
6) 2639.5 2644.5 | 28.2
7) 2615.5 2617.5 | 23.2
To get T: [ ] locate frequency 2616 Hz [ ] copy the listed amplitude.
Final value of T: 24.04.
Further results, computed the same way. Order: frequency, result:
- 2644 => 26.77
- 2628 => 12.98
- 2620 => 22.43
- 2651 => 26.04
